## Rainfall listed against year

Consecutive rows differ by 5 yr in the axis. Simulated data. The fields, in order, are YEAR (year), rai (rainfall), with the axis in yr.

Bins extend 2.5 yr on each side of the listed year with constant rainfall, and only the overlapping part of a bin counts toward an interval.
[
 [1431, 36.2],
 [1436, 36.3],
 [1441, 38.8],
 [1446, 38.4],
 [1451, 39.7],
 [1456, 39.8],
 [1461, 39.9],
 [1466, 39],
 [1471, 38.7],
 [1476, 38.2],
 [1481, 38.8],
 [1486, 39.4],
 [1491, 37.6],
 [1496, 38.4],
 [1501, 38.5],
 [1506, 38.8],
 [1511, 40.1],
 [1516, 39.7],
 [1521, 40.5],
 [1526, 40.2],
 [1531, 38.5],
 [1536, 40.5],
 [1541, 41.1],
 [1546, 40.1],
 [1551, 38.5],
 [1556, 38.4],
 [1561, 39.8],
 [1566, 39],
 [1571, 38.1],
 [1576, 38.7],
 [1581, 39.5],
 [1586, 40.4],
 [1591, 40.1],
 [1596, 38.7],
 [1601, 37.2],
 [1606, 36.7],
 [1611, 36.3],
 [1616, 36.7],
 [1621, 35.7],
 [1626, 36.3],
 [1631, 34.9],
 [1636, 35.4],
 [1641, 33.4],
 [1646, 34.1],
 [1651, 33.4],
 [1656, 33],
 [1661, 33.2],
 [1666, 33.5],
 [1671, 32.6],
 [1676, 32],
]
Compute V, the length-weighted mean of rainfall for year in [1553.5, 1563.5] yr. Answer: 39.1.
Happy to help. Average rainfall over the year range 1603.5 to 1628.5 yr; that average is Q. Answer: 36.3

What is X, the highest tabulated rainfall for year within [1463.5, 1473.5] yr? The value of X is 39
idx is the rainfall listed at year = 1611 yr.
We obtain 36.3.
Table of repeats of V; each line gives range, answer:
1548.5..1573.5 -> 38.8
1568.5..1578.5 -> 38.4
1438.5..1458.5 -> 39.2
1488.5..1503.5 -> 38.2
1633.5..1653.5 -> 34.1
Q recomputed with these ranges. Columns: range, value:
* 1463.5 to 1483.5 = 38.7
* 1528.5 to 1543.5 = 40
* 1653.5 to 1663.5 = 33.1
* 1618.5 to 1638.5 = 35.6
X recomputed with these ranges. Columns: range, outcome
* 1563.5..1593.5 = 40.4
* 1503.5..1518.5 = 40.1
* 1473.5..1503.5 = 39.4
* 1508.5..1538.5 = 40.5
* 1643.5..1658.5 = 34.1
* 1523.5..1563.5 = 41.1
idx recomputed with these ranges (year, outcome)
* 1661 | 33.2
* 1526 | 40.2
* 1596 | 38.7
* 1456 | 39.8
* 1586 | 40.4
